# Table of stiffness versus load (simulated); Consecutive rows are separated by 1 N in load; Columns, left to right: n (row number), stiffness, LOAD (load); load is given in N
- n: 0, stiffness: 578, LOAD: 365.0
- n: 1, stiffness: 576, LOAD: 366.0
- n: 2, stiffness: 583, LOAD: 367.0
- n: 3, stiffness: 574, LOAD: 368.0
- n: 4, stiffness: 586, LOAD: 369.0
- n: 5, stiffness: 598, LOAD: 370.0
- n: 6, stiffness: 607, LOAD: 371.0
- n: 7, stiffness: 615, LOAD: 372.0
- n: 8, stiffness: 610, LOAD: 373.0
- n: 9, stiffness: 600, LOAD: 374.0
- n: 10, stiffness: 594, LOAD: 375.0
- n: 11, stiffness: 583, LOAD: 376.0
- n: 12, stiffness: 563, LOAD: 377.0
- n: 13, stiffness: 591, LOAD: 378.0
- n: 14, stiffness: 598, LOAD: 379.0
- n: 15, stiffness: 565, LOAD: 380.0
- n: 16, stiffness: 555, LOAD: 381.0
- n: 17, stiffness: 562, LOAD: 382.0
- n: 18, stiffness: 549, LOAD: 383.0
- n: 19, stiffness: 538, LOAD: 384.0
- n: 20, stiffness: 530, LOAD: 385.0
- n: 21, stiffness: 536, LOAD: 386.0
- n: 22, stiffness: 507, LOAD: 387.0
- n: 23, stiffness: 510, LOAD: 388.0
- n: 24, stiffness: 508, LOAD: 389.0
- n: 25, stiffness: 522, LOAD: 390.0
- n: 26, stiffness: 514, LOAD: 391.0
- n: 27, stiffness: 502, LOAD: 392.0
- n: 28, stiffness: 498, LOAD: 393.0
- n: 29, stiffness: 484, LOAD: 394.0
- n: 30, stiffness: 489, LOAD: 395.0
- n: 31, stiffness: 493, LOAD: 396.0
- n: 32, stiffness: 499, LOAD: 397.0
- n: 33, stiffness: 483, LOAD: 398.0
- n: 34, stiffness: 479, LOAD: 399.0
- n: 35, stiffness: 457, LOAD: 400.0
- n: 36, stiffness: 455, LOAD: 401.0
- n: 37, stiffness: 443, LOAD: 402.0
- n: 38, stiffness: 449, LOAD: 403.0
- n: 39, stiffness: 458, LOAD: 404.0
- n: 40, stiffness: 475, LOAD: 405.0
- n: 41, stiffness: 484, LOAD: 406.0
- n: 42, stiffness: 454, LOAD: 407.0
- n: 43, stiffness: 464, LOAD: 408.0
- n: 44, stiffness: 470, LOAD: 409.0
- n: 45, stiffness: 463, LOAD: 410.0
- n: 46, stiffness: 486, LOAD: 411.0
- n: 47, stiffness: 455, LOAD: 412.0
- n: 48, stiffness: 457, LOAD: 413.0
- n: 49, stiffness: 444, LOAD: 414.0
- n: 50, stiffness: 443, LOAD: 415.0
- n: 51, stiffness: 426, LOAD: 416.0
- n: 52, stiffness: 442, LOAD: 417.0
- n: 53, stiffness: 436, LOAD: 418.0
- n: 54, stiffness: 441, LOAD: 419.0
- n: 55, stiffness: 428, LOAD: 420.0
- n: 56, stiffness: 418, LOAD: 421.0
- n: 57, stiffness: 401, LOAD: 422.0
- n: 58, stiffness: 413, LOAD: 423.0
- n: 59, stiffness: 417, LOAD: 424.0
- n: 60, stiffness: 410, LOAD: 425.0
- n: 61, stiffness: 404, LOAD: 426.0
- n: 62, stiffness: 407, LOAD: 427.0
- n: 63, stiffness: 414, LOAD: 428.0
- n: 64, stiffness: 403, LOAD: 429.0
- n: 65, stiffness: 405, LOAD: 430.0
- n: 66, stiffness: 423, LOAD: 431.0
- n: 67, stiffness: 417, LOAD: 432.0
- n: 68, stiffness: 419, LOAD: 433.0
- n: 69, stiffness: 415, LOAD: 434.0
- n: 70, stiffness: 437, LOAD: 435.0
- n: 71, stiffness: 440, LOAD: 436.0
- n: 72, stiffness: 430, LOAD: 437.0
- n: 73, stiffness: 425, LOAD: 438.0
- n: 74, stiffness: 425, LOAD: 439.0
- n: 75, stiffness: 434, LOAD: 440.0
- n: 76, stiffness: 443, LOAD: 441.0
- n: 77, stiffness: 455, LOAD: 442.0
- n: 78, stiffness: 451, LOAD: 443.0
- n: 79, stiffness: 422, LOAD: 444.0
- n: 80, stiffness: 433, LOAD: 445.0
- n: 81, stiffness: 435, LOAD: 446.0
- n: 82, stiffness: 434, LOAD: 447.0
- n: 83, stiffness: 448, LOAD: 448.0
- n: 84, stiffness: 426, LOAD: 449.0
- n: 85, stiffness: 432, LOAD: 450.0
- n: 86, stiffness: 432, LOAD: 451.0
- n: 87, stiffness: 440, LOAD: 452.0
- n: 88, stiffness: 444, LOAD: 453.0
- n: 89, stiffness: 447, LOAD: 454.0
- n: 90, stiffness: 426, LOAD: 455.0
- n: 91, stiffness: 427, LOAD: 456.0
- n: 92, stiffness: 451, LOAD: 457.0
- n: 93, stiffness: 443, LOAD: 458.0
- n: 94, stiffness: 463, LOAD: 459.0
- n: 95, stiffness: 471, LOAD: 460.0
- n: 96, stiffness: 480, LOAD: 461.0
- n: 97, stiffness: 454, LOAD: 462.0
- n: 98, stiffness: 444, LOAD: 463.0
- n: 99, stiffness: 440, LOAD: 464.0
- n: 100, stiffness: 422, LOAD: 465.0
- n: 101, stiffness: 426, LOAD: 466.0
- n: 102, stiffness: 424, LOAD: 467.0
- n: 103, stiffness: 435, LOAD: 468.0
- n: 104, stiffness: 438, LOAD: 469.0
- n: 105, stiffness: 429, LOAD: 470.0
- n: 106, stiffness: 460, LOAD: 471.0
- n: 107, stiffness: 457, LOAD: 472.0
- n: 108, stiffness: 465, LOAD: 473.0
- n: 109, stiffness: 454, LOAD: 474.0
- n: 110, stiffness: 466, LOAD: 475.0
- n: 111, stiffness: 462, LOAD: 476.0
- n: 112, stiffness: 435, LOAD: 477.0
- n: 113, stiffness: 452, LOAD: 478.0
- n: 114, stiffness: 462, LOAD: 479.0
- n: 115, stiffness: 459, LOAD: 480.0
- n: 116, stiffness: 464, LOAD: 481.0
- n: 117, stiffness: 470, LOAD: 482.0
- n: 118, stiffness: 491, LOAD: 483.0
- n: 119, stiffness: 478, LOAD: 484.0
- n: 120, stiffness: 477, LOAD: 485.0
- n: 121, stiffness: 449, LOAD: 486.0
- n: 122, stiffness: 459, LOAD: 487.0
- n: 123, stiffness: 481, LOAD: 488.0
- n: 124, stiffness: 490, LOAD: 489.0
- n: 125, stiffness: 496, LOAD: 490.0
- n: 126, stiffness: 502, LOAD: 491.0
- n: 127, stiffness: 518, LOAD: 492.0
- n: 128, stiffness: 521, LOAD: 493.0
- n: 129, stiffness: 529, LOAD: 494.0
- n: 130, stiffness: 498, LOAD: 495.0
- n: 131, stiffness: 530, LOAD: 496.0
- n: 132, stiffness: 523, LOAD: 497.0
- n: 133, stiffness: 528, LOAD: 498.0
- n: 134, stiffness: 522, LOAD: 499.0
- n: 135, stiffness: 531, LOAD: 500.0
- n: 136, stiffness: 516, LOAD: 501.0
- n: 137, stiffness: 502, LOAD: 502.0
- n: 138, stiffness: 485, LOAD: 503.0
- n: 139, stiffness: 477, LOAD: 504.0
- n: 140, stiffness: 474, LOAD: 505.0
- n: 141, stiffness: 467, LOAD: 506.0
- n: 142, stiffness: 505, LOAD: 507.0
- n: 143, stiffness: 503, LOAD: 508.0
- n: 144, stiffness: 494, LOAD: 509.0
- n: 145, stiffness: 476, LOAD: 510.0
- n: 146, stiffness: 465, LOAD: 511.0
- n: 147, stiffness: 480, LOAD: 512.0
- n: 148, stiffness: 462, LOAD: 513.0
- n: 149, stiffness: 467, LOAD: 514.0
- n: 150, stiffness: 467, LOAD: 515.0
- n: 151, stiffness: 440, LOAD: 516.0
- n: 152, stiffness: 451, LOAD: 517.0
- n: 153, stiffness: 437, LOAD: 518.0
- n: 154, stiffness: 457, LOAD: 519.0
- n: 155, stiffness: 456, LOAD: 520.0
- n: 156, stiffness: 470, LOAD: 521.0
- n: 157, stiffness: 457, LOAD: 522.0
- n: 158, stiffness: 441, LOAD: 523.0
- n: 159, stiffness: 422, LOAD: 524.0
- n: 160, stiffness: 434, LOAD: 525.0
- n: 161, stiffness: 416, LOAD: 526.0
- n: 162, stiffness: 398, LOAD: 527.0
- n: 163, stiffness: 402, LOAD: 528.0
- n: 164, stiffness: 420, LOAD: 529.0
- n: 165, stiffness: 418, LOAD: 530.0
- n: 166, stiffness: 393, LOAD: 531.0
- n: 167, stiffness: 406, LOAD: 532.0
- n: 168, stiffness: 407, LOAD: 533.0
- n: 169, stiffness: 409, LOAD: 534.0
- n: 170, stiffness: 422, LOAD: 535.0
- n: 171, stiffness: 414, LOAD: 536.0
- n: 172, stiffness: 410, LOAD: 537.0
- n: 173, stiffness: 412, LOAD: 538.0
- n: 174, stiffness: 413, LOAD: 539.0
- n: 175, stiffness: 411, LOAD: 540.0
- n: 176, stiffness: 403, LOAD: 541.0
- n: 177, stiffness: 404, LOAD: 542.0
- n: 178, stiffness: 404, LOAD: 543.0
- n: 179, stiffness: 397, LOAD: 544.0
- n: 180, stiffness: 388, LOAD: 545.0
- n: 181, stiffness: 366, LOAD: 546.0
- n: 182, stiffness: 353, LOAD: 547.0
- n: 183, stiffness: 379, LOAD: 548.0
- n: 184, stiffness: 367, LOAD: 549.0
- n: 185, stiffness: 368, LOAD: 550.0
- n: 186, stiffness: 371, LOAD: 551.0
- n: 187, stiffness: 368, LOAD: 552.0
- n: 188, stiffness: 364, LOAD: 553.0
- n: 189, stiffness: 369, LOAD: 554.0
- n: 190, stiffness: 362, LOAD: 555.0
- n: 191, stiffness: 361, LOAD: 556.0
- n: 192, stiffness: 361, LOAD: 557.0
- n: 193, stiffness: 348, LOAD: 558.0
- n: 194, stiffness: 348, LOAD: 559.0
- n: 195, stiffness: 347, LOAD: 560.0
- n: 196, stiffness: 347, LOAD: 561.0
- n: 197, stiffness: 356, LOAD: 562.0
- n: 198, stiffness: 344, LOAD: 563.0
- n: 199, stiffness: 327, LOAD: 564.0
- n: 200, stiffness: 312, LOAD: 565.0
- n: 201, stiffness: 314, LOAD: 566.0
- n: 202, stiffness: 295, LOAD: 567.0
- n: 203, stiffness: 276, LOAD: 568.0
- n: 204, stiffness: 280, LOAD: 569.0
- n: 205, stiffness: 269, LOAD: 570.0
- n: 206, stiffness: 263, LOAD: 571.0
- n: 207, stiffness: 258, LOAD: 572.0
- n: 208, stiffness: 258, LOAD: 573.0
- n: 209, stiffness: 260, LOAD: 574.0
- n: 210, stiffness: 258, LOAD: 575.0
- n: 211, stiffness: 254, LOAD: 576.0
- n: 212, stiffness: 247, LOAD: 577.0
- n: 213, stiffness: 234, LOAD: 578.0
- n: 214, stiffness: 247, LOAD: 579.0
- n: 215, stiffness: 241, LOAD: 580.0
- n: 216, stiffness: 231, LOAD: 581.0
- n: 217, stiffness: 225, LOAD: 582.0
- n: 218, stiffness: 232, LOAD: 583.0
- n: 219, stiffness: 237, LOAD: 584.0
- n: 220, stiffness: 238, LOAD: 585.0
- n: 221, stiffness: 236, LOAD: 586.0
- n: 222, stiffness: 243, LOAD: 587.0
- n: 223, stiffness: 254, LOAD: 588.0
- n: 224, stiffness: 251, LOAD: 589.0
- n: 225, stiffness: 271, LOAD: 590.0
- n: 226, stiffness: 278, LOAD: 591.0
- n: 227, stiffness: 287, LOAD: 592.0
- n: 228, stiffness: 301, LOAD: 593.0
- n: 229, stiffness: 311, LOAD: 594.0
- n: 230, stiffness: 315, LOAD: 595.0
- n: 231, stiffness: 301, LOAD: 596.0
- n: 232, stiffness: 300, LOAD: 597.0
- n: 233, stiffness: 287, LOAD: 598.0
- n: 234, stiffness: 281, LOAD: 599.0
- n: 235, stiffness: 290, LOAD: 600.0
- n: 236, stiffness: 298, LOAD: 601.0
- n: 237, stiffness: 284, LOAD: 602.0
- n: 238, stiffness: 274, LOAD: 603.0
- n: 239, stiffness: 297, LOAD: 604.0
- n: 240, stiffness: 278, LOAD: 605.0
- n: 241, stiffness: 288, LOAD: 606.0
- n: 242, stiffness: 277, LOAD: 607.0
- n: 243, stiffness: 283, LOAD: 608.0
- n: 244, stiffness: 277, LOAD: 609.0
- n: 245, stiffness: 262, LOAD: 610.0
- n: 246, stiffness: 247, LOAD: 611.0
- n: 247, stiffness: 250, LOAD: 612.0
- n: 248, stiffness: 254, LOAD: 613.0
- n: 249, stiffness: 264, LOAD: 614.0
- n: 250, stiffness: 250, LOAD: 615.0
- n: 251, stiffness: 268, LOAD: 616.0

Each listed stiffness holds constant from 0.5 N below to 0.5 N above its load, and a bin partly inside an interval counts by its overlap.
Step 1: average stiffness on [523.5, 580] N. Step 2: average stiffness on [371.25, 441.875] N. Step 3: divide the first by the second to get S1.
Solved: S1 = 0.7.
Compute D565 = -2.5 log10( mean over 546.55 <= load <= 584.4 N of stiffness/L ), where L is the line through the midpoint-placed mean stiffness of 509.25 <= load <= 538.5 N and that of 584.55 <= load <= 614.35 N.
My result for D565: 0.15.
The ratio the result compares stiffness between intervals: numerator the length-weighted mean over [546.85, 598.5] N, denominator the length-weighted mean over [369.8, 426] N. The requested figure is 0.6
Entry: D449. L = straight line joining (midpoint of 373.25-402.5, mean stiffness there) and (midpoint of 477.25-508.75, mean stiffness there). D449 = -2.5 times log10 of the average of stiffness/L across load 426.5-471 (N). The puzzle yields 0.16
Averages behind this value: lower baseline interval 525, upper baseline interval 492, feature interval 435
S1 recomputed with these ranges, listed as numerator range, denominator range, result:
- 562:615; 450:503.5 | 0.58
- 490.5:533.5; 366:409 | 0.89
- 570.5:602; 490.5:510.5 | 0.52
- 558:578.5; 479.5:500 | 0.59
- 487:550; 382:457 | 0.99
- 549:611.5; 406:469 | 0.67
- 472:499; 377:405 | 0.95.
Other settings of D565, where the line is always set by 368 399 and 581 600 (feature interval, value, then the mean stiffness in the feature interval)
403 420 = 0.12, 455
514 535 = -0.20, 431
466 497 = -0.14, 472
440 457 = 0.05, 438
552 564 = -0.14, 355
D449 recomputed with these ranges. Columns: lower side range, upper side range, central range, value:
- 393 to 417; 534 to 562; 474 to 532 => -0.157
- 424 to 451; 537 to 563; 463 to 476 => -0.082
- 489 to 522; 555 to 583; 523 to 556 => -0.039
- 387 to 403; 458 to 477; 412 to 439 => 0.115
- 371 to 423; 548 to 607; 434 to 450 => 0.031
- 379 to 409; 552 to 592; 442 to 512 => -0.172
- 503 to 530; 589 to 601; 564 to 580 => 0.253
